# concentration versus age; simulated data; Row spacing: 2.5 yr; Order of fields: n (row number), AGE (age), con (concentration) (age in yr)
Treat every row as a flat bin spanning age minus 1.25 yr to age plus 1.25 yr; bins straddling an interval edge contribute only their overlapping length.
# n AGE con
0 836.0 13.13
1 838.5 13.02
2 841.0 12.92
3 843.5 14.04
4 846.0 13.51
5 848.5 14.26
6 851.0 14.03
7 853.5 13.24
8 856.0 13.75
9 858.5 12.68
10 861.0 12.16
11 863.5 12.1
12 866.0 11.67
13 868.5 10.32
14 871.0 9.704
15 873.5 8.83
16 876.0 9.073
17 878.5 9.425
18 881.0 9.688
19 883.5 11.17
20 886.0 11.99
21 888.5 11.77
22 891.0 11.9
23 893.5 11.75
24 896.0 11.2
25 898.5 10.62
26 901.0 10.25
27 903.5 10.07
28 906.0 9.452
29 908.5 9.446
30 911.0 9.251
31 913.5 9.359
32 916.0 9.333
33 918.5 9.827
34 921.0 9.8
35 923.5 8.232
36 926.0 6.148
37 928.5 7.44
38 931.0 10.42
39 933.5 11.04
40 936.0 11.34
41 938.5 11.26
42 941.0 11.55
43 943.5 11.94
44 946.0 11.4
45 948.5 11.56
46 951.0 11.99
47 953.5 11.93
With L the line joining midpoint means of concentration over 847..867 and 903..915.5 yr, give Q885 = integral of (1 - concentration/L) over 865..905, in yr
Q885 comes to 1.7 yr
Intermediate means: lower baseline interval 13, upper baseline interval 9.47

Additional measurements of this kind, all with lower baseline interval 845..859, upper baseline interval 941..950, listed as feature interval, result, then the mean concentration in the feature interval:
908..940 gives 6.9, 9.47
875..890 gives 2.8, 10.6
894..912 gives 3.5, 10.1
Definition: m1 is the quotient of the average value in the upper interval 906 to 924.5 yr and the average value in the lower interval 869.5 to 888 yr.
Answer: 0.93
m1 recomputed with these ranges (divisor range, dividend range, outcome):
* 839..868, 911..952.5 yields 0.78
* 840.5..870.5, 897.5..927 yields 0.73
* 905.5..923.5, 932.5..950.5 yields 1.22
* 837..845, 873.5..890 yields 0.78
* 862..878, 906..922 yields 0.92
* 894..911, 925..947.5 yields 1.02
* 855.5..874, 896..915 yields 0.86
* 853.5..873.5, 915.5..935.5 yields 0.78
